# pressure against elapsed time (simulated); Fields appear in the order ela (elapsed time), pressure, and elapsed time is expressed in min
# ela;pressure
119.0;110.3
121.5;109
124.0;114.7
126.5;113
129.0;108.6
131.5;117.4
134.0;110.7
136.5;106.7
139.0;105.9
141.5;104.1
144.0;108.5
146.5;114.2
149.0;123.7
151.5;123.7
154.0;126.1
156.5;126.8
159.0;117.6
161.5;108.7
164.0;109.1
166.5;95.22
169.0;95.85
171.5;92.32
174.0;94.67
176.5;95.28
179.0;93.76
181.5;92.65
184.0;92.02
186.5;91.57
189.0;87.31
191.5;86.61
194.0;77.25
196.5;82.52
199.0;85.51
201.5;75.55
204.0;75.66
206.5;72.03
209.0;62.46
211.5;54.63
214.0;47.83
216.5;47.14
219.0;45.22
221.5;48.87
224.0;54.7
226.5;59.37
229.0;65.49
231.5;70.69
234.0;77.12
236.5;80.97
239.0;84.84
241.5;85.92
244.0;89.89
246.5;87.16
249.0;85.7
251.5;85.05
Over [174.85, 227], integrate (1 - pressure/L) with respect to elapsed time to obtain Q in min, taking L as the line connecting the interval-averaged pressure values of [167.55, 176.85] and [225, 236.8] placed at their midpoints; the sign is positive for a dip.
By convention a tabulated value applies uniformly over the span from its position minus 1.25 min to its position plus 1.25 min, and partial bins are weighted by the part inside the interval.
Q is 6.3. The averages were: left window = 94.5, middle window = 73.1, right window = 69.6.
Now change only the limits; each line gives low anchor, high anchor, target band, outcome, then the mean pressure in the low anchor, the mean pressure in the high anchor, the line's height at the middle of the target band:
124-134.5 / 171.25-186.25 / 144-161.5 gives -2.8 min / 113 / 93.4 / 104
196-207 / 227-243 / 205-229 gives 6.9 min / 78.4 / 76.8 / 77.7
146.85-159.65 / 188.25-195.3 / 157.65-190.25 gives 1.3 min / 123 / 83.5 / 102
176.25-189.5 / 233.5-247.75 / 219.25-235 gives 4.6 min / 92.1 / 84.7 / 86.4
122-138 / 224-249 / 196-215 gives 3.9 min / 112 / 77.2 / 87.2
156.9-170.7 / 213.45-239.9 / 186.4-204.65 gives 0.3 min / 106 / 62.1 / 83.9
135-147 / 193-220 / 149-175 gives -4.2 min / 108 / 66.1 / 94.2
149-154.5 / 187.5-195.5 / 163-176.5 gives 1.2 min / 124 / 83.9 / 106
